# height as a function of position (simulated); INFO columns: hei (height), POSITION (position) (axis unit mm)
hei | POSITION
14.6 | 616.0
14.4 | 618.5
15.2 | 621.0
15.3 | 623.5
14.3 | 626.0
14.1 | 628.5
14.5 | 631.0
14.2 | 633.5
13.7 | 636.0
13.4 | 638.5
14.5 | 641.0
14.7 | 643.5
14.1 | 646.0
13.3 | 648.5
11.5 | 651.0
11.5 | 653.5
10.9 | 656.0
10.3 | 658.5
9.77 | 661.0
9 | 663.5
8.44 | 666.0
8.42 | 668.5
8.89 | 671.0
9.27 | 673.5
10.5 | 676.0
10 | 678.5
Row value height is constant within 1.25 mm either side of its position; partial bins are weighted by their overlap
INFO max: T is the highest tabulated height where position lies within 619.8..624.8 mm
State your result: 15.3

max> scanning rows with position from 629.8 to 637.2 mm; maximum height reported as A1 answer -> 14.5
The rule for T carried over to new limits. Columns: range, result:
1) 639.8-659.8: 14.7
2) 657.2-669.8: 10.3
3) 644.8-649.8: 14.1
